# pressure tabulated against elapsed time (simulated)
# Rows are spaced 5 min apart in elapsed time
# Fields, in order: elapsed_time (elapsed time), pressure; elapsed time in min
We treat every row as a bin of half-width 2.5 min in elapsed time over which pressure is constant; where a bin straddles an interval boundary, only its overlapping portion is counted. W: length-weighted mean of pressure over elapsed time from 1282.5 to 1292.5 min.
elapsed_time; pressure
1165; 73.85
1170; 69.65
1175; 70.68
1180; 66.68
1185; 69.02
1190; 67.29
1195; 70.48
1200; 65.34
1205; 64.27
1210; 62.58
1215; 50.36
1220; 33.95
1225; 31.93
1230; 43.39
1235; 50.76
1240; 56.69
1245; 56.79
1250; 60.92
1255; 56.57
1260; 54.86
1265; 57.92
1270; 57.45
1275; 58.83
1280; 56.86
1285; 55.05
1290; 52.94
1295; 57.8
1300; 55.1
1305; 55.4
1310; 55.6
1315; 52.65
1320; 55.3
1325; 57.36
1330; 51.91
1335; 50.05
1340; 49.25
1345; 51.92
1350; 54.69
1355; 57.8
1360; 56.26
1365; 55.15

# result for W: 54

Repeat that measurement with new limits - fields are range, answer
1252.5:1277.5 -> 57.1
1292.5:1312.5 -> 56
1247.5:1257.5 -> 58.7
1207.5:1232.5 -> 44.4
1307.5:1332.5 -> 54.6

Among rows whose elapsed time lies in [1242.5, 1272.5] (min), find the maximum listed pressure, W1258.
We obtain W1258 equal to 60.92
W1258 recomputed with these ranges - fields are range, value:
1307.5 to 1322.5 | 55.6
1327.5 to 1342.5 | 51.91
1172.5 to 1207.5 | 70.68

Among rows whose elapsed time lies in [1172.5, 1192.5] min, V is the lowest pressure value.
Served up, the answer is 66.68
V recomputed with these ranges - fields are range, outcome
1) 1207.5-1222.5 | 33.95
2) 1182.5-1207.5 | 64.27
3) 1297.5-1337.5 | 50.05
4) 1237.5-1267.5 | 54.86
